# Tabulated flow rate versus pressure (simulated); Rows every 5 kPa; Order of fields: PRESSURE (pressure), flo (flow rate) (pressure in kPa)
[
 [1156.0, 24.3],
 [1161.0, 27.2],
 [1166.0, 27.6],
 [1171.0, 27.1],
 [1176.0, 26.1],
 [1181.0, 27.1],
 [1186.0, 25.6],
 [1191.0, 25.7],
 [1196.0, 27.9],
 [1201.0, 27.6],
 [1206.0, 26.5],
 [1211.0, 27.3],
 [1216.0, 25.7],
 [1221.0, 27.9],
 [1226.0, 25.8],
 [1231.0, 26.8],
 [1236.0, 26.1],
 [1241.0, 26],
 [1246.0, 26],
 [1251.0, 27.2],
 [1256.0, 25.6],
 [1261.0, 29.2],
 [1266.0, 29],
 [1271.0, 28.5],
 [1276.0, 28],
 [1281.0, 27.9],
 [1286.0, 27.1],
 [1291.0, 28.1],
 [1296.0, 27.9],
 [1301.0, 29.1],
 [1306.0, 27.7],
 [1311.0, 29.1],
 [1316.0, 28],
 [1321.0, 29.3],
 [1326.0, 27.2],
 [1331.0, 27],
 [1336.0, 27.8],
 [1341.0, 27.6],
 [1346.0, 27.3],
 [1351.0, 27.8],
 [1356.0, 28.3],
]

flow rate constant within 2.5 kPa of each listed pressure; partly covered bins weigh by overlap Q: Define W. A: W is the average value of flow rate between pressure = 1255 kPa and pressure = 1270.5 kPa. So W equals 28.2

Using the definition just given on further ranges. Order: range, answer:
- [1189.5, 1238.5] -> 26.8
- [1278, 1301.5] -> 27.9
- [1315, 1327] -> 28.3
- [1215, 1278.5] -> 27.1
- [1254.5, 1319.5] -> 28.1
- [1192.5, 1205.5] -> 27.4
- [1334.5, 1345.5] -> 27.6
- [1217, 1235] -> 26.7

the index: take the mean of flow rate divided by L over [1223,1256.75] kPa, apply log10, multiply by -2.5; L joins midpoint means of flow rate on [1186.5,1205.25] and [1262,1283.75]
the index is 0.06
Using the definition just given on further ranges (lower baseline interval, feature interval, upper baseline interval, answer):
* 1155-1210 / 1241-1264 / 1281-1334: 0.020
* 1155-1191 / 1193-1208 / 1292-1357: -0.023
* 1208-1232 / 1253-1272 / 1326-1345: -0.042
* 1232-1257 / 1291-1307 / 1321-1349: -0.048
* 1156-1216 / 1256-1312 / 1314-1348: -0.030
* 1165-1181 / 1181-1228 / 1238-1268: 0.012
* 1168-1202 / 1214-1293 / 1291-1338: 0.011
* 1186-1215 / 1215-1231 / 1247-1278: 0.024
